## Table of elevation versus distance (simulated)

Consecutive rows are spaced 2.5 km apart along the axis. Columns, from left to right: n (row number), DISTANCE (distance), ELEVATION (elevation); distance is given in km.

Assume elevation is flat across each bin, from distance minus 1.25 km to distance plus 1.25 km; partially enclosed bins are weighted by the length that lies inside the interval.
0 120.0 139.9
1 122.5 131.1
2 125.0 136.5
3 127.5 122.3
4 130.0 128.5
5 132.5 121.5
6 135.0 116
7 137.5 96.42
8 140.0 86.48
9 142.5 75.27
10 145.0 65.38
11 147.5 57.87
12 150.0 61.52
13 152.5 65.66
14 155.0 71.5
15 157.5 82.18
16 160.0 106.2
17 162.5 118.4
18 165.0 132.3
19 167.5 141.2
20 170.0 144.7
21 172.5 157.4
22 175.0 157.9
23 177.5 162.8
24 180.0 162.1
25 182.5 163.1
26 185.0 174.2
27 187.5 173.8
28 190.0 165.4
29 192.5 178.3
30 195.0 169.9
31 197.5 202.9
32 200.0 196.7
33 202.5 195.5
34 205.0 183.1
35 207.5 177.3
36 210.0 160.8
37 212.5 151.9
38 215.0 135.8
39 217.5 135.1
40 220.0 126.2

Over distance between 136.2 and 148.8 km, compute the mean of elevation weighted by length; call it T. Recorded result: 76.4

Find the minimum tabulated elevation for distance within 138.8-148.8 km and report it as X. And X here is 57.87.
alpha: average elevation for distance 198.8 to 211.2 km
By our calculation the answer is 183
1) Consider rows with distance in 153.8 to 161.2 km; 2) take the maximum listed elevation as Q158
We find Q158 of 106.2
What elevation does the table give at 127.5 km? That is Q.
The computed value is 122.3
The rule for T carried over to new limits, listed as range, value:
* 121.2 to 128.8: 130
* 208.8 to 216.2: 150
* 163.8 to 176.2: 147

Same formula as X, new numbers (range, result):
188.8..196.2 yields 165.4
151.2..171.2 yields 65.66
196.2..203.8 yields 195.5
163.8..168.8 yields 132.3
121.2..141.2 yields 86.48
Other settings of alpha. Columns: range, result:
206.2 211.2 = 169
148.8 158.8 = 70.4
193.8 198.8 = 187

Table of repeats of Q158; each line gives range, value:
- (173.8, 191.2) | 174.2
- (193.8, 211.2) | 202.9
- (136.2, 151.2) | 96.42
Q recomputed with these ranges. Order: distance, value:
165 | 132.3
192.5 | 178.3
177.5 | 162.8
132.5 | 121.5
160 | 106.2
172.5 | 157.4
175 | 157.9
